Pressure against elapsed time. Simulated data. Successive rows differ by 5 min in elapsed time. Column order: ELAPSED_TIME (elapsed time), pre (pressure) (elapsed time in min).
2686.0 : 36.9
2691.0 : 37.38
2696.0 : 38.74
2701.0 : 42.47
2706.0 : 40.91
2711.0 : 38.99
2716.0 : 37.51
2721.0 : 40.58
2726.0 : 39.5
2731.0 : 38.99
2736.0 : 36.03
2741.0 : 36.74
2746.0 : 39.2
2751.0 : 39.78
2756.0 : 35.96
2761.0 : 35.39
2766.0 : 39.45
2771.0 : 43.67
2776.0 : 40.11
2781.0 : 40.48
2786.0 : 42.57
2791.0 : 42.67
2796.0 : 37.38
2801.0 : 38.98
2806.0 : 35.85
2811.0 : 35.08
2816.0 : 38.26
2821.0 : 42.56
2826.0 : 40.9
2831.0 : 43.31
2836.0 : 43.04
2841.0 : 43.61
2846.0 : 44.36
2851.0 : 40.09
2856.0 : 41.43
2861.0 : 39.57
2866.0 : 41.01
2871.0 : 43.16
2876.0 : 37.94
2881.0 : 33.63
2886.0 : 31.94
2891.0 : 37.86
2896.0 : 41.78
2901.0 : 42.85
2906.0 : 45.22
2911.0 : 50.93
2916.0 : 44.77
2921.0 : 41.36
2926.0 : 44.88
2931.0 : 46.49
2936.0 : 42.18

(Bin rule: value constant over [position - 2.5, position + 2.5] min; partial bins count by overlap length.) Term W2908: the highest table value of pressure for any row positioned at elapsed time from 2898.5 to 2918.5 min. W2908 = 50.93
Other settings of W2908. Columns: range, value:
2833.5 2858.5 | 44.36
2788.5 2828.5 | 42.67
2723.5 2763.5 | 39.78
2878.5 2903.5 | 42.85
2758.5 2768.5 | 39.45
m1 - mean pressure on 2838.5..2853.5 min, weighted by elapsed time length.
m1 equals 42.7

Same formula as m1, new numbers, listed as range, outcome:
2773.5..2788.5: 41.1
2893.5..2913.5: 45.2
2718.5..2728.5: 40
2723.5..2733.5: 39.2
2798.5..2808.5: 37.4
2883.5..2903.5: 38.6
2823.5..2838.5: 42.4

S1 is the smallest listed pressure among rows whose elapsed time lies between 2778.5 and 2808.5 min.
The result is 35.85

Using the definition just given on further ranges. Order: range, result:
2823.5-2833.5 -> 40.9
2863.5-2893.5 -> 31.94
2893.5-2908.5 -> 41.78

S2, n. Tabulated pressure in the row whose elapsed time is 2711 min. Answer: 38.99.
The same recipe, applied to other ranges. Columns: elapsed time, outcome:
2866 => 41.01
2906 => 45.22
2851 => 40.09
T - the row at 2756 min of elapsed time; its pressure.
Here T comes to 35.96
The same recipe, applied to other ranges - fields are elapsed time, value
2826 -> 40.9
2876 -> 37.94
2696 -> 38.74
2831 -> 43.31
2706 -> 40.91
